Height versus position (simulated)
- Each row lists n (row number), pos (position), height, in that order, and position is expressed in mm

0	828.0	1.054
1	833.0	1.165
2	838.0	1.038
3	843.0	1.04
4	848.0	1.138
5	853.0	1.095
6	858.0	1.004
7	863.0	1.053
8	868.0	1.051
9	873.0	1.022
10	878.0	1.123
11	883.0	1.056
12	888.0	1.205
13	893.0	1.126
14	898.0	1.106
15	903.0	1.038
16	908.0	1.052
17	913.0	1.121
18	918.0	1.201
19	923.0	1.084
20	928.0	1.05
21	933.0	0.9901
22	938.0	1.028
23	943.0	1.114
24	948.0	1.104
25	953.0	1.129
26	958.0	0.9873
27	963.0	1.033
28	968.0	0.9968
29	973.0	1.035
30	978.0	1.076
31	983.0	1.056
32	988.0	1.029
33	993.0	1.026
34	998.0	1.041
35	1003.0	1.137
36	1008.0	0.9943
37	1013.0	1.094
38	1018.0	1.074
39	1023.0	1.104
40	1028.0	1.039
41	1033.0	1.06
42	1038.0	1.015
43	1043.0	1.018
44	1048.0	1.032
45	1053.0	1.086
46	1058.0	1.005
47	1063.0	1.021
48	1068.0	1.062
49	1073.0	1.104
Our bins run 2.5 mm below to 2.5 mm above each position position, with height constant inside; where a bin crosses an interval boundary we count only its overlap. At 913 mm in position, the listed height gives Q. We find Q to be 1.121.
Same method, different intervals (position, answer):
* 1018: 1.074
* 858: 1.004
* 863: 1.053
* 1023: 1.104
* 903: 1.038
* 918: 1.201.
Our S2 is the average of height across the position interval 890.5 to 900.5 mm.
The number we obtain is 1.12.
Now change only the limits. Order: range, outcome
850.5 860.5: 1.05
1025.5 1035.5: 1.05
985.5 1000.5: 1.03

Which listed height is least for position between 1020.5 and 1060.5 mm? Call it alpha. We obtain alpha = 1.005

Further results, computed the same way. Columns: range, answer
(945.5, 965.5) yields 0.9873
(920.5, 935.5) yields 0.9901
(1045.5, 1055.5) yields 1.032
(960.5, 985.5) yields 0.9968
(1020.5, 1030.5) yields 1.039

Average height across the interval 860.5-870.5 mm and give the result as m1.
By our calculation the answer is 1.05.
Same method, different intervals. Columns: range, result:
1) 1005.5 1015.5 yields 1.04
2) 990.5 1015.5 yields 1.06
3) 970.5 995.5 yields 1.04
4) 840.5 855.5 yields 1.09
